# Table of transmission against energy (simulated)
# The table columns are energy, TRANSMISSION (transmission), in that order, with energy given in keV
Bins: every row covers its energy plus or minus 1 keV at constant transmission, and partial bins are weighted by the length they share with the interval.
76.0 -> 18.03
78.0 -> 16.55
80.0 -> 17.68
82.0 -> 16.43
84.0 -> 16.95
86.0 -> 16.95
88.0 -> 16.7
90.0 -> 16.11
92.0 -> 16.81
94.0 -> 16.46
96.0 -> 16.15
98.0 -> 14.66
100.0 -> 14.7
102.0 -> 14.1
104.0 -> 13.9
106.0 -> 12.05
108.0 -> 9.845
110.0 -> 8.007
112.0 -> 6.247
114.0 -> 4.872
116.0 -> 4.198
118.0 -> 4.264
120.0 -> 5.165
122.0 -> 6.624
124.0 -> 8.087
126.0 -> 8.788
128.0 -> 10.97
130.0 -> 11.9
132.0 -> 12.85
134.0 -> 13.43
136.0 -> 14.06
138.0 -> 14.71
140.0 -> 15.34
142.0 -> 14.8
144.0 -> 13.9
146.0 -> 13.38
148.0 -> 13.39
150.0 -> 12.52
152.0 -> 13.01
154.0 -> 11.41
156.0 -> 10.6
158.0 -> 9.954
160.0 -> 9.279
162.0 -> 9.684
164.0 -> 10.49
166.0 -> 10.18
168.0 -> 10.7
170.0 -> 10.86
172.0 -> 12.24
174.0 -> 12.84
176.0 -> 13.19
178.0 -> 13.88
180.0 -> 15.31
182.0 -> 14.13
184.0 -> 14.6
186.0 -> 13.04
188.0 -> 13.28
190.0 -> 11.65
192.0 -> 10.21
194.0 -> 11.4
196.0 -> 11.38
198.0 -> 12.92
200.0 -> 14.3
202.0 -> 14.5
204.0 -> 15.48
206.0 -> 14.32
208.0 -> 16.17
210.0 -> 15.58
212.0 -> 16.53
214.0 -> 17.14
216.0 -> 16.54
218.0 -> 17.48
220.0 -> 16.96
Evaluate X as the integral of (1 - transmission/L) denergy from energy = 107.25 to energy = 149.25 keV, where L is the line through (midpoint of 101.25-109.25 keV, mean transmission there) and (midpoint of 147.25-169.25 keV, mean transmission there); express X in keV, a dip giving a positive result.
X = 4.98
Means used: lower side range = 12.3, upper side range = 11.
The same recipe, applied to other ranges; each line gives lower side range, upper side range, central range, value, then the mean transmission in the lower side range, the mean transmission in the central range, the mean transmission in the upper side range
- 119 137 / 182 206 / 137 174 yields -2.3 keV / 10.2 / 12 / 13.1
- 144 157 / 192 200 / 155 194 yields 1.1 keV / 12.5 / 11.9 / 12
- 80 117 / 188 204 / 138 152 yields -1.1 keV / 13.2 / 13.9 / 12.6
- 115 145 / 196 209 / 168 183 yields -0.1 keV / 10.6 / 13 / 14.4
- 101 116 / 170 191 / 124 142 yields -3.0 keV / 9.48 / 12.6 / 13.3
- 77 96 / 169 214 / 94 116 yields 6.6 keV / 16.7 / 11.4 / 13.6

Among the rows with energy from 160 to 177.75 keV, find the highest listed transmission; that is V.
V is 13.19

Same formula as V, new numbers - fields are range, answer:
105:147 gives 15.34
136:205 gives 15.48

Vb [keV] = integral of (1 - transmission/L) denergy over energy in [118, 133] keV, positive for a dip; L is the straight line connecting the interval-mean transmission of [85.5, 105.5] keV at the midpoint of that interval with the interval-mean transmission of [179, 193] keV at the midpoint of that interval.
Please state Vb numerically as 6.0 keV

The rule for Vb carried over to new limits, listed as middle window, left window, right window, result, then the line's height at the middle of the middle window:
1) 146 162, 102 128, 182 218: -1.0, 10.8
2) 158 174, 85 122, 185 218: 3.2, 13.2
